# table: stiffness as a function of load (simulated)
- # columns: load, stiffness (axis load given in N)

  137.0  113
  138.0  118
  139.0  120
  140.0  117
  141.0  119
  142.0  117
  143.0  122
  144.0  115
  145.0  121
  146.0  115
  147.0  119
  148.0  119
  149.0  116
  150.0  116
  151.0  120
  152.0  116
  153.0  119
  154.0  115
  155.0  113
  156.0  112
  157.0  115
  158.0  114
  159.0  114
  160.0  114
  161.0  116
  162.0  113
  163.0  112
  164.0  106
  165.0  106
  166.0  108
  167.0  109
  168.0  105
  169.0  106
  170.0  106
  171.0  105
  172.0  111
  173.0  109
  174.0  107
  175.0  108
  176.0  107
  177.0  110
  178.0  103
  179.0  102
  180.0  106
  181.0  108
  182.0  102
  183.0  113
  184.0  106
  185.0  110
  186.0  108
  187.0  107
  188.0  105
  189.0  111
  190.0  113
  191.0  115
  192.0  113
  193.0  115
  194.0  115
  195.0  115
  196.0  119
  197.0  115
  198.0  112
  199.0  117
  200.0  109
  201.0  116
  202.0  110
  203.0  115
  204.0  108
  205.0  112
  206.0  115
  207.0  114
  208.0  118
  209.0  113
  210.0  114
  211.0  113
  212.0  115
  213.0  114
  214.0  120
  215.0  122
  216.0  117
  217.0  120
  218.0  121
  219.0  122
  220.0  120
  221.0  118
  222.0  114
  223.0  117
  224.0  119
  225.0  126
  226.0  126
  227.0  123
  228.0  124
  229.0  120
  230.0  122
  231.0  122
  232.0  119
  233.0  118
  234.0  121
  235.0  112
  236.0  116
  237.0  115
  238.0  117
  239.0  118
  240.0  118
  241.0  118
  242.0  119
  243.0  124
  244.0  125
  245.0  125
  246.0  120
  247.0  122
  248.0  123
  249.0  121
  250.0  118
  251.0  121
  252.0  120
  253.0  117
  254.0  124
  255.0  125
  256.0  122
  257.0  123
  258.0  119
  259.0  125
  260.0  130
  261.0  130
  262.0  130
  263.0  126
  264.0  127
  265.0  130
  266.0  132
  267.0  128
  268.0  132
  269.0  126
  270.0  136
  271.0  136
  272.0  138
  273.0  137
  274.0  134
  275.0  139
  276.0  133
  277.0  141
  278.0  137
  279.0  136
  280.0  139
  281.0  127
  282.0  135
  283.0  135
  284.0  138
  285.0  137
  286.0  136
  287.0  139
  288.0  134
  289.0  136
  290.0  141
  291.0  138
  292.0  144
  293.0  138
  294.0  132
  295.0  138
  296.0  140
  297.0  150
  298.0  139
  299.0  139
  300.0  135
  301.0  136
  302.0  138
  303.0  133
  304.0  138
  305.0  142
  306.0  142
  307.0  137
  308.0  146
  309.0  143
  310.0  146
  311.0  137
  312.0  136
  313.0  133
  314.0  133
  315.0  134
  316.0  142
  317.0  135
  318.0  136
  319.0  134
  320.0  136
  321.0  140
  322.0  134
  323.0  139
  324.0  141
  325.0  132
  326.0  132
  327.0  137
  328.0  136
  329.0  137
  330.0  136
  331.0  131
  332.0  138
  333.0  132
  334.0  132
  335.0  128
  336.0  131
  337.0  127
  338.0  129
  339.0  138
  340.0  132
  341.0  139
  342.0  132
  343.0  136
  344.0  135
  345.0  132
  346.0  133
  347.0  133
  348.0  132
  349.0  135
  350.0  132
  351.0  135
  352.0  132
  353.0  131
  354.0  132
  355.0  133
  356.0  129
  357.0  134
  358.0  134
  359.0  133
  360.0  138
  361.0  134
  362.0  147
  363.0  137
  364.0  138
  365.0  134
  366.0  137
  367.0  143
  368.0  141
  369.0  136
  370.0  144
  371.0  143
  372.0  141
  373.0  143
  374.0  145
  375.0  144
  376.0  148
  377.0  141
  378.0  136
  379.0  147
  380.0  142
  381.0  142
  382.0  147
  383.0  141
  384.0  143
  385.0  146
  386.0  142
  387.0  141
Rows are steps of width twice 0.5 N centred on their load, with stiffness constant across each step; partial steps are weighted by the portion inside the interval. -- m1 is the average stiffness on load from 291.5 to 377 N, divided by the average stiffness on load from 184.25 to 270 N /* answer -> 1.1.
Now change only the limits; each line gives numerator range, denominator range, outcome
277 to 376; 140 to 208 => 1.22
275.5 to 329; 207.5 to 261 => 1.15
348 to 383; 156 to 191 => 1.27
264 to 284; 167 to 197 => 1.23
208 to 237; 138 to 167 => 1.03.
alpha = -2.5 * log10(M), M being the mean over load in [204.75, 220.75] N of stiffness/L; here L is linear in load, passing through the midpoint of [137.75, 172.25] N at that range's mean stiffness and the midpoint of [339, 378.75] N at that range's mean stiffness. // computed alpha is 0.03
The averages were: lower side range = 114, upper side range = 137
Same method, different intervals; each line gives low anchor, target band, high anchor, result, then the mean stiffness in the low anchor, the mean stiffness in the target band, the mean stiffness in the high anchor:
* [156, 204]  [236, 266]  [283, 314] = 0.041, 110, 123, 139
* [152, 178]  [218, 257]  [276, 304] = 0.050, 110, 120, 137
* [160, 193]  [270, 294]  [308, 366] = -0.090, 108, 137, 135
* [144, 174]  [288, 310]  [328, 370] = -0.086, 113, 139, 134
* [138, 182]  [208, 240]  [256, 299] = 0.050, 112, 119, 134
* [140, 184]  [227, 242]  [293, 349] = 0.037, 112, 119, 136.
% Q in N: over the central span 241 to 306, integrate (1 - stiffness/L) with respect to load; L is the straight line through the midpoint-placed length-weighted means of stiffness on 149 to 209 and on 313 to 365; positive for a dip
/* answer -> -3.5 N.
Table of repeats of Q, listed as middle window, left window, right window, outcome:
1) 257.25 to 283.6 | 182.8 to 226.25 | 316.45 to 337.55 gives -1.4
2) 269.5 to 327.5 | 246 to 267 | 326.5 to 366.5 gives -3.9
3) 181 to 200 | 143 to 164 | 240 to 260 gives 1.0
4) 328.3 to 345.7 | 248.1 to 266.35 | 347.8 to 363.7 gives -0.1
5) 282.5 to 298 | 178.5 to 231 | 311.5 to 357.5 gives -1.3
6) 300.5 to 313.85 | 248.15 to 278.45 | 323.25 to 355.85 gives -0.8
